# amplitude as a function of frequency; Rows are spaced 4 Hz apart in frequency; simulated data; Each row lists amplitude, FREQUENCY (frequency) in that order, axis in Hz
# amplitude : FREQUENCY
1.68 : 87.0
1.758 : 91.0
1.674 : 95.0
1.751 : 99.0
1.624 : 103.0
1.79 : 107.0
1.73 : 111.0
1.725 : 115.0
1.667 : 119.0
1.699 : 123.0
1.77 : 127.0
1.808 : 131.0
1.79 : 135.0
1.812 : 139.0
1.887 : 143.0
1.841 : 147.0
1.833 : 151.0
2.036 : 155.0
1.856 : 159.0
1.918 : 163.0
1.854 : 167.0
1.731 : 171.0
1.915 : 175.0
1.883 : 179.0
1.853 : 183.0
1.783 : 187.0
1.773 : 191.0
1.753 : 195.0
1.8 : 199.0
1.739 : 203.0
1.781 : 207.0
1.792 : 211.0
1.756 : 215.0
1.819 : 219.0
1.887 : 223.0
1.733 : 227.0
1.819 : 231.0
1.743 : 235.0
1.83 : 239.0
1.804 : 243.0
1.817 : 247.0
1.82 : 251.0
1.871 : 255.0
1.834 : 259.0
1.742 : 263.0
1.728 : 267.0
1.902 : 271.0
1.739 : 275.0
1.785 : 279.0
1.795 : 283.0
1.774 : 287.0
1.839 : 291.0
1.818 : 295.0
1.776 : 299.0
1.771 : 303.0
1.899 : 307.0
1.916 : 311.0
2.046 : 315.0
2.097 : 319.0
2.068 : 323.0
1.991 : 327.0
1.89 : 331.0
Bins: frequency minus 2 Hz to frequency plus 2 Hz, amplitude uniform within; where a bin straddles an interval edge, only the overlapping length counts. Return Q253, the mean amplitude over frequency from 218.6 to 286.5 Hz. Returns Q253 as 1.8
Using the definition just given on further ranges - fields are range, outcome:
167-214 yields 1.8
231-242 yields 1.79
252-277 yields 1.8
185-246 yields 1.79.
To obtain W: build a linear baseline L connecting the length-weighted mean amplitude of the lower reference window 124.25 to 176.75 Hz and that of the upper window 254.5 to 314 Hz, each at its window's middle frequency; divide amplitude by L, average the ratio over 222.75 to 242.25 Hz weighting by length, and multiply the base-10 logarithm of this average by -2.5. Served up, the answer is 0.02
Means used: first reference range 1.85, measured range 1.79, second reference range 1.82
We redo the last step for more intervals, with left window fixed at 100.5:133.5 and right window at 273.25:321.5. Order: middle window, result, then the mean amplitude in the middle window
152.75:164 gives -0.10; 1.94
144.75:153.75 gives -0.06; 1.85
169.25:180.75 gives -0.05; 1.84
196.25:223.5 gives 0.00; 1.79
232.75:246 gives 0.01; 1.79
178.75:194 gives -0.02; 1.81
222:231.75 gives 0.00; 1.8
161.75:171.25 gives -0.05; 1.85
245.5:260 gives -0.01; 1.84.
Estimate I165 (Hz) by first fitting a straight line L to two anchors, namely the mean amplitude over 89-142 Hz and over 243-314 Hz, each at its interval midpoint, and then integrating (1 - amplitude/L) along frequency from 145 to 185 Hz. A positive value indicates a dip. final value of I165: -2.5 Hz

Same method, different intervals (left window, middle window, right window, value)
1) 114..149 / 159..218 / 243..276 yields -0.62 Hz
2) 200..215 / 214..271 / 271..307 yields -0.69 Hz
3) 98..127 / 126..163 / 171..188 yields -1.56 Hz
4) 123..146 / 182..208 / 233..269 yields 0.30 Hz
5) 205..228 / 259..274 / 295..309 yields 0.13 Hz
